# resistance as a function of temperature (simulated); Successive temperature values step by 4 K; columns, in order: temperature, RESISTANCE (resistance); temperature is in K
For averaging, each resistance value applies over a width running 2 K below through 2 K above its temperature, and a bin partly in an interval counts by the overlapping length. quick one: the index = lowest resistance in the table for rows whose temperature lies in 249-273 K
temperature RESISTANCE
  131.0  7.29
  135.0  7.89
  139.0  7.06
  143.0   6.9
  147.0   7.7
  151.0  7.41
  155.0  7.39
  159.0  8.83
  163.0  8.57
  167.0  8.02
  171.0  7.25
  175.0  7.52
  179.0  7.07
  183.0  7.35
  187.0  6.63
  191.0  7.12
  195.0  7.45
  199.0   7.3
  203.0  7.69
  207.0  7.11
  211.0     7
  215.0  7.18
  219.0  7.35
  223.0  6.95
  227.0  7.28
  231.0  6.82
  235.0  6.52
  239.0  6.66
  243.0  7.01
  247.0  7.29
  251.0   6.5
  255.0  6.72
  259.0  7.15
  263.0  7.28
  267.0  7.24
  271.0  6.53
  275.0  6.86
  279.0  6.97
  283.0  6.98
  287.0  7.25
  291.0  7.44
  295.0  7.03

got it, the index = 6.5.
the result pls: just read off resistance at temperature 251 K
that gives 6.5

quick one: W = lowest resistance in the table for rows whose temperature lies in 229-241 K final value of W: 6.52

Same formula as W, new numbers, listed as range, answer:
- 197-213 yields 7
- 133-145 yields 6.9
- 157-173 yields 7.25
